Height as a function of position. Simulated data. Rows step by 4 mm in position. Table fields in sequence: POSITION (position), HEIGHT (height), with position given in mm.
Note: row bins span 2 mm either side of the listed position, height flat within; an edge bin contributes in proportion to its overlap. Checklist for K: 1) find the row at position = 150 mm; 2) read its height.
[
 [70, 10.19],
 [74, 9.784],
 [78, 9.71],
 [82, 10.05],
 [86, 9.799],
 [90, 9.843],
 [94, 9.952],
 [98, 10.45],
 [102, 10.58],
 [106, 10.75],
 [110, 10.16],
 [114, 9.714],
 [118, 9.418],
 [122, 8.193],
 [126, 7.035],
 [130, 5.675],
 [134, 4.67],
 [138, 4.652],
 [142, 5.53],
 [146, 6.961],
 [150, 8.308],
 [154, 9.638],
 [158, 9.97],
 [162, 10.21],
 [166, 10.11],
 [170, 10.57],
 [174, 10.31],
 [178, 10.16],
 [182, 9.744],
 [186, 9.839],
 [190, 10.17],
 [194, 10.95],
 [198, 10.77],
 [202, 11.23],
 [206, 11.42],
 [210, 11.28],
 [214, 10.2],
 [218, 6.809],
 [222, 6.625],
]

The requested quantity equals 8.308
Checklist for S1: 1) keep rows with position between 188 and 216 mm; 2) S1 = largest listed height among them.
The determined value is 11.42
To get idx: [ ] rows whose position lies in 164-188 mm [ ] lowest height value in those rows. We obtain 9.744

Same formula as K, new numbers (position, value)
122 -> 8.193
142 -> 5.53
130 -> 5.675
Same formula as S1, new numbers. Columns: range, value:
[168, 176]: 10.57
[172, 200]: 10.95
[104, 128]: 10.75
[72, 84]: 10.05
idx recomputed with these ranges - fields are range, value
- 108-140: 4.652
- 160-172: 10.11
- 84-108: 9.799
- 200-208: 11.23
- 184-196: 9.839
